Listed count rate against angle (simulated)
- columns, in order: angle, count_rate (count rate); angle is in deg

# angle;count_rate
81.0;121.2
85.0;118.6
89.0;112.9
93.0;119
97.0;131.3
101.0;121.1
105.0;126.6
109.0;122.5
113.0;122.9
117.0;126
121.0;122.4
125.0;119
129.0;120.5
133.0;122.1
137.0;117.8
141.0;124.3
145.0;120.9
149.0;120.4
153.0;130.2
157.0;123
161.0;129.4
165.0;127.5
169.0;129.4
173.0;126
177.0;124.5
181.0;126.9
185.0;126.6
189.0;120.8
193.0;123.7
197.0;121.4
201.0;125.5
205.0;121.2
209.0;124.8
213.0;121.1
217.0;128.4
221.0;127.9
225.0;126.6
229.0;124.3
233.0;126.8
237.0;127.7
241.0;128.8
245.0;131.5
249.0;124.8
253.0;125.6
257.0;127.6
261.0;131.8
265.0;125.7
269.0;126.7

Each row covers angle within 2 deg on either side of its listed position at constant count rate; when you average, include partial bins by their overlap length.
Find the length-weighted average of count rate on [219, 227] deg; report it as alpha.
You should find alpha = 127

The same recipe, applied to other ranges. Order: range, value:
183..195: 124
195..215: 123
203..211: 123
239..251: 128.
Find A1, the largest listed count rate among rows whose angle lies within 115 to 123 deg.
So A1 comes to 126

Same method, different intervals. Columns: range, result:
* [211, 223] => 128.4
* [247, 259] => 127.6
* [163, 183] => 129.4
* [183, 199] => 126.6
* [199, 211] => 125.5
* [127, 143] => 124.3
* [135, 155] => 130.2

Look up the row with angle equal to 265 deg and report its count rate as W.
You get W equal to 125.7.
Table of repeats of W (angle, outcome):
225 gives 126.6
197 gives 121.4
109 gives 122.5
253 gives 125.6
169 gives 129.4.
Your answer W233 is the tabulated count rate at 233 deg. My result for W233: 126.8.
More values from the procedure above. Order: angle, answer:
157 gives 123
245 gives 131.5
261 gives 131.8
